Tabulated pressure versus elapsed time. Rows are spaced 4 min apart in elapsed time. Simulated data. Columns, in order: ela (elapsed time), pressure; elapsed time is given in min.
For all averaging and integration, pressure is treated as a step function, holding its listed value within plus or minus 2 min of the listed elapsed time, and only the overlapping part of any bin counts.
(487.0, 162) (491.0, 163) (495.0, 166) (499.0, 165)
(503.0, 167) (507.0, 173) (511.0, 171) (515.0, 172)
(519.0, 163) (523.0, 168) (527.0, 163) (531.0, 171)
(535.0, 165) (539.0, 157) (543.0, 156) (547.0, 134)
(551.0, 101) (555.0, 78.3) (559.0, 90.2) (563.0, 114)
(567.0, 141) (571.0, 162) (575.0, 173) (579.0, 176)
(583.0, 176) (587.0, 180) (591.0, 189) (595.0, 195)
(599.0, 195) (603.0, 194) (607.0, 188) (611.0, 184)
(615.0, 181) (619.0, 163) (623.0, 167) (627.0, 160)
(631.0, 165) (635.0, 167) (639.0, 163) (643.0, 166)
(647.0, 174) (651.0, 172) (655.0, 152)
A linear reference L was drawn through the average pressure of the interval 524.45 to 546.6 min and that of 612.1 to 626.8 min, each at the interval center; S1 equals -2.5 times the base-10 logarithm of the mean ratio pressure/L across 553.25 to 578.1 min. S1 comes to 0.26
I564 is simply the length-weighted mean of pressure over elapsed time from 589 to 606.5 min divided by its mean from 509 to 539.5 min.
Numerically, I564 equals 1.16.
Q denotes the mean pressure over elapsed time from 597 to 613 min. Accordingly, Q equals 190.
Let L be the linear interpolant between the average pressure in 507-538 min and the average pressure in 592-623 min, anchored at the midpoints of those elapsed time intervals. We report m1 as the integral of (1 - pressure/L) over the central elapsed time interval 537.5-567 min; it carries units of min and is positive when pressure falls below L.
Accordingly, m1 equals 9.2 min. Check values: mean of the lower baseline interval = 168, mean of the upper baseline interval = 185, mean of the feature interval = 120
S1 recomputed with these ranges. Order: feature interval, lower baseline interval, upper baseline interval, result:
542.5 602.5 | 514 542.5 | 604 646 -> 0.11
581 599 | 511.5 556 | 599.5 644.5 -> -0.13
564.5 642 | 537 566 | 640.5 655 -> -0.20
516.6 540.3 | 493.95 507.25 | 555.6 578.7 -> -0.07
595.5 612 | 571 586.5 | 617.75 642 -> -0.13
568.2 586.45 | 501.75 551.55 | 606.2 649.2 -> -0.04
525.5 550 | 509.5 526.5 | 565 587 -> 0.08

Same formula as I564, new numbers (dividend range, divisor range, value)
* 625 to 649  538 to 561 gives 1.41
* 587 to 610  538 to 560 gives 1.60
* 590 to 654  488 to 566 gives 1.18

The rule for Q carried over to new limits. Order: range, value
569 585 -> 172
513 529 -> 166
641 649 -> 170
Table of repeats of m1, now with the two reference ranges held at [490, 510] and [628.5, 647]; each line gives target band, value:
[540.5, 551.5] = 2.1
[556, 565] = 3.6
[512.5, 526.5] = 0.0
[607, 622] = -1.0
